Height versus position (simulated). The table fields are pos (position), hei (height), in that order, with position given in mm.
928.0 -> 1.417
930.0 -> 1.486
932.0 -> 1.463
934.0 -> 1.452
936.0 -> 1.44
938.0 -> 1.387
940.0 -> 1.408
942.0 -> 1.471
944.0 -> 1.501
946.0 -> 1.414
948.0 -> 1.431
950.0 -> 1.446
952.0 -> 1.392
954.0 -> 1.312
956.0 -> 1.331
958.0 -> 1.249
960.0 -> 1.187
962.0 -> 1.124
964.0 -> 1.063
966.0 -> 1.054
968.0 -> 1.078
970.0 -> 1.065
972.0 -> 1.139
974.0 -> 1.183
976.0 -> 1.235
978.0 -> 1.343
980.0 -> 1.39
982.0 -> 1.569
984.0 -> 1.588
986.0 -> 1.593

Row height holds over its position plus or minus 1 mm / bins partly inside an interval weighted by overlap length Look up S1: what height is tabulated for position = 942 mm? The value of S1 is 1.471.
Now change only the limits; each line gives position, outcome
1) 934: 1.452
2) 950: 1.446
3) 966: 1.054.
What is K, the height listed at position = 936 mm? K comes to 1.44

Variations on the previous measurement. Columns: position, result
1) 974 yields 1.183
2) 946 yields 1.414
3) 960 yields 1.187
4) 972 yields 1.139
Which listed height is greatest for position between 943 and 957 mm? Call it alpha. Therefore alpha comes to 1.501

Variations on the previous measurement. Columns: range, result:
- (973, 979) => 1.343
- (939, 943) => 1.471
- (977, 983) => 1.569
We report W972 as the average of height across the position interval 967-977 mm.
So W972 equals 1.14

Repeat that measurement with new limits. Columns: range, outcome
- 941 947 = 1.46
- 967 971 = 1.07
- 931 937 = 1.45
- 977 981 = 1.37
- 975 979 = 1.29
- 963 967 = 1.06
